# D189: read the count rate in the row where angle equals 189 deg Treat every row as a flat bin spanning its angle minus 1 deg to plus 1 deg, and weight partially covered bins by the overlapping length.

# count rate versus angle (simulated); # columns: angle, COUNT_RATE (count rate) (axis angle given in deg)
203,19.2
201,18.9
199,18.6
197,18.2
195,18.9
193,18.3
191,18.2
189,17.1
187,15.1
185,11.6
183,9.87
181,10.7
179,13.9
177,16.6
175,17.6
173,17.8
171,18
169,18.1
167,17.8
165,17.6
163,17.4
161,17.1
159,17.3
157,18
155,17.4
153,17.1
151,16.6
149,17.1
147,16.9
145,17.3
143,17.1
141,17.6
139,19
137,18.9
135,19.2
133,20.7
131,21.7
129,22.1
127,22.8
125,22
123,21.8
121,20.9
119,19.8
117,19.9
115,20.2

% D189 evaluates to 17.1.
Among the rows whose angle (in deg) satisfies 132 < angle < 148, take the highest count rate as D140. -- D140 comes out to 20.7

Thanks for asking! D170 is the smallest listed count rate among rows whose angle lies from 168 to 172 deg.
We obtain 18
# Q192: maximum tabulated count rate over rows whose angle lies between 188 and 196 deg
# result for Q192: 18.9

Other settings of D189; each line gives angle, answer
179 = 13.9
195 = 18.9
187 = 15.1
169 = 18.1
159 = 17.3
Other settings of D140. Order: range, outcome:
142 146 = 17.3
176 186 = 16.6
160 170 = 18.1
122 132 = 22.8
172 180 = 17.8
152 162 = 18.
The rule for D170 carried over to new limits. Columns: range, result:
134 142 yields 17.6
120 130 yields 20.9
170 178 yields 16.6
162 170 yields 17.4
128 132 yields 21.7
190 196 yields 18.2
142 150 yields 16.9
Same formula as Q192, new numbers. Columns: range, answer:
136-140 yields 19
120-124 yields 21.8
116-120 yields 19.9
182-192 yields 18.2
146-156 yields 17.4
